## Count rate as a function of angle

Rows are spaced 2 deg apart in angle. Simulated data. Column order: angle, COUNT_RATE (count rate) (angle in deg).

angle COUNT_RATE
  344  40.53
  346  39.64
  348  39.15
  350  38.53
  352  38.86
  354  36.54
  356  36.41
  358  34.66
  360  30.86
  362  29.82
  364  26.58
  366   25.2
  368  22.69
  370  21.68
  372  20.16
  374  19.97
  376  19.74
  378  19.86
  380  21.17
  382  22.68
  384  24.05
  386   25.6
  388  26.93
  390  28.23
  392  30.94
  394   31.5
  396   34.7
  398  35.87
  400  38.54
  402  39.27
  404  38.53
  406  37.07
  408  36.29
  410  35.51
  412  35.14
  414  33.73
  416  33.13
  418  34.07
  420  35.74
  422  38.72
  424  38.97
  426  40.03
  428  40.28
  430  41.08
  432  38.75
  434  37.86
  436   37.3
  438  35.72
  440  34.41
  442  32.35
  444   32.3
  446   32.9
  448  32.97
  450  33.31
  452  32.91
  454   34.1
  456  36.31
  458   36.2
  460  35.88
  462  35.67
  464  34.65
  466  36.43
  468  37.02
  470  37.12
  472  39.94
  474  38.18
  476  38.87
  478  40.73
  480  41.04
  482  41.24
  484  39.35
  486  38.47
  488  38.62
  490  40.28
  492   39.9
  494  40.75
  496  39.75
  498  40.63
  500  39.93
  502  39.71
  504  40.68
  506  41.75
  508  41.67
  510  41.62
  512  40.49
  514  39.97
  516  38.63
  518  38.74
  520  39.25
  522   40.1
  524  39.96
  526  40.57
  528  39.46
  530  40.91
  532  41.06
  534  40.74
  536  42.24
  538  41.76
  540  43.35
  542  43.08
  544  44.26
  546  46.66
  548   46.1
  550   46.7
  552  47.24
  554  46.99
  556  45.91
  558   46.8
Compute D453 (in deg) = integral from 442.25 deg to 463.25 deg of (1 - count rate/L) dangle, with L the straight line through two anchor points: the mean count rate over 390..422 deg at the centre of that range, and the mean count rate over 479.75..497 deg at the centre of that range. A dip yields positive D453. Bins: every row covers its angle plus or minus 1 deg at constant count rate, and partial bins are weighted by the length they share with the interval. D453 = 2.04 deg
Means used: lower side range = 35.2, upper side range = 39.9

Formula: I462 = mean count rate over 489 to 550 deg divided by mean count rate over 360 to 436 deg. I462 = 1.31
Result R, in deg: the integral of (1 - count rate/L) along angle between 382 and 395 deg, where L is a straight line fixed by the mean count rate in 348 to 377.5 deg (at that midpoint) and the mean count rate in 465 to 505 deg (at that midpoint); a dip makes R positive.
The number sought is 1.5 deg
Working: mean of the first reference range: 28.9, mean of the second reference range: 39.4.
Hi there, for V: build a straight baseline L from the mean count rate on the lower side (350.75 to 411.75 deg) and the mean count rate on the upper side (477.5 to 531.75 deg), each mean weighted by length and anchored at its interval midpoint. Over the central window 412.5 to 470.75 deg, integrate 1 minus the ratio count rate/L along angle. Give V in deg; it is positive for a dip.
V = -1.8 deg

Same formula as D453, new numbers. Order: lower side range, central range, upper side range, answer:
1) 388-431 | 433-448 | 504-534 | 1.0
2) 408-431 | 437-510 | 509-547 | 2.8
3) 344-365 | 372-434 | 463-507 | 7.6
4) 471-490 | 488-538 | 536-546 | 1.5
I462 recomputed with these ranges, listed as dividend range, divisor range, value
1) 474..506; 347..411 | 1.32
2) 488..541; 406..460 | 1.13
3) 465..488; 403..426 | 1.07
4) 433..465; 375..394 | 1.40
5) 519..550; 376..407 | 1.40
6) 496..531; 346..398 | 1.41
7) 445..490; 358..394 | 1.48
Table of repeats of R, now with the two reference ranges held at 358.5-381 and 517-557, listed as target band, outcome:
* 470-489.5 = -1.8 deg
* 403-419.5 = -4.1 deg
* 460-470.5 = -0.5 deg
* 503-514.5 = -0.4 deg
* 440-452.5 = -0.2 deg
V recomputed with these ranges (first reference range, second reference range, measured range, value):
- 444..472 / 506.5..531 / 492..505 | -0.59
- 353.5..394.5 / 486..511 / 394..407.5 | -3.48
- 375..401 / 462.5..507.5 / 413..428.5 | -2.49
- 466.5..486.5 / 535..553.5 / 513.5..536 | 1.58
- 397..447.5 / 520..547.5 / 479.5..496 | -0.11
